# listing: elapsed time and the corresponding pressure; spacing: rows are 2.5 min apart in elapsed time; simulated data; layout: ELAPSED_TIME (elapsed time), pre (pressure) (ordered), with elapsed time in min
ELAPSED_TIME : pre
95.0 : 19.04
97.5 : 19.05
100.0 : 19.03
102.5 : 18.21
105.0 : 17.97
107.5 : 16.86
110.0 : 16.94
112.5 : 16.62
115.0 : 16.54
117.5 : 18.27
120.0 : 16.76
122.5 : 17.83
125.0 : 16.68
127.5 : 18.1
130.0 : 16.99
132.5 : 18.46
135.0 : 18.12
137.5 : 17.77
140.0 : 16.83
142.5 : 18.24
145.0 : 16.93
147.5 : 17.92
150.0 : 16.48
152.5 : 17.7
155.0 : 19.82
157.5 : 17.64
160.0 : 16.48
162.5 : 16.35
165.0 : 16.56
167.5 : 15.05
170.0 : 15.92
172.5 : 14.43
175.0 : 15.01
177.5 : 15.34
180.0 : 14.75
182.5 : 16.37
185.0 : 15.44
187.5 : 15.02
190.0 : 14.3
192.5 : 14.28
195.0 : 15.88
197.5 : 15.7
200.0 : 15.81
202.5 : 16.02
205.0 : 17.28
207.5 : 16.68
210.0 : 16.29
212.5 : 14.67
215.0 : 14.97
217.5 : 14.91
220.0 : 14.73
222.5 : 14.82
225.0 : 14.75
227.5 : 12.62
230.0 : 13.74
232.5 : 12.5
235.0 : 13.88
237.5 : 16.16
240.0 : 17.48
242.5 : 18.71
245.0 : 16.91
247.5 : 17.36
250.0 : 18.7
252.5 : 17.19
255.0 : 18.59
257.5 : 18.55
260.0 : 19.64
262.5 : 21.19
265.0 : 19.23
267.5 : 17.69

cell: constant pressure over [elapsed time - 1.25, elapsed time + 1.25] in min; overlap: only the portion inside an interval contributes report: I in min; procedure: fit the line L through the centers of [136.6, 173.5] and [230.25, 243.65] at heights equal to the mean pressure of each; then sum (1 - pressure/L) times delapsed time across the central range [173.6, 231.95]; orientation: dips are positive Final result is 3.6 min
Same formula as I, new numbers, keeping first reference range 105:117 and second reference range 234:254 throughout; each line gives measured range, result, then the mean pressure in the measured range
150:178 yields 1.0 min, 16.4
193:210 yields 0.9 min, 16.1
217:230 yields 2.1 min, 14.3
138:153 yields -0.3 min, 17.4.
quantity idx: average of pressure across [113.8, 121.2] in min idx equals 17.2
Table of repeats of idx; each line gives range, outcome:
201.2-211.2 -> 16.6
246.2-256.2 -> 18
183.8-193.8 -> 14.8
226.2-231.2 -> 13.2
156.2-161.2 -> 17.1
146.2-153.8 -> 17.4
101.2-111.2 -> 17.5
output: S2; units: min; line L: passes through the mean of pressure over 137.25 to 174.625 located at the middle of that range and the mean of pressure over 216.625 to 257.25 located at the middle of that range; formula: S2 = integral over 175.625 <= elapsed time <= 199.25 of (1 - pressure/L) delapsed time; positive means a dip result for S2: 1.8 min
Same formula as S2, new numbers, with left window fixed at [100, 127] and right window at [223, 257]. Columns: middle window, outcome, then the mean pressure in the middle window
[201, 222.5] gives 0.9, 15.6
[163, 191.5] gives 2.4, 15.3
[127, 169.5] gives -0.8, 17.3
